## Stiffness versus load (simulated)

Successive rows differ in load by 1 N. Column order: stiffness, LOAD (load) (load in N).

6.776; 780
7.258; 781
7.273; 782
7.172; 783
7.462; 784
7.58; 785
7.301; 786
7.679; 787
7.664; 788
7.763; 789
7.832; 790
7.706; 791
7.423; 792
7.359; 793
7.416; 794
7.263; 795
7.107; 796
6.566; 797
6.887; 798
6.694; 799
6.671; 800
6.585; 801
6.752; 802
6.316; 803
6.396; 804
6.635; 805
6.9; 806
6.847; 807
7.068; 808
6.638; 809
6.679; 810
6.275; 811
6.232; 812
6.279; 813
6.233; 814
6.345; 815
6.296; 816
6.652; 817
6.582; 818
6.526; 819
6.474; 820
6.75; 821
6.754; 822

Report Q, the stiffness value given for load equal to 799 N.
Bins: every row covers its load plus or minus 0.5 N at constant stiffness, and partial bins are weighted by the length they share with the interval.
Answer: 6.694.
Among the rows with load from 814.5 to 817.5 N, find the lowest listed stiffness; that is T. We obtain 6.296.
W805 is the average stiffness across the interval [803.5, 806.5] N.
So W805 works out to 6.64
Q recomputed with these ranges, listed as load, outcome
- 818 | 6.582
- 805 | 6.635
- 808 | 7.068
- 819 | 6.526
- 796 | 7.107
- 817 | 6.652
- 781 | 7.258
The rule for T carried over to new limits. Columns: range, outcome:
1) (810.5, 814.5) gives 6.232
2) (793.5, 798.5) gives 6.566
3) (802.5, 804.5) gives 6.316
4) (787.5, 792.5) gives 7.423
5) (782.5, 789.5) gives 7.172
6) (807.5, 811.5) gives 6.275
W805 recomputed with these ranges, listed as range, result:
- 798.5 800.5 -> 6.68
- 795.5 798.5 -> 6.85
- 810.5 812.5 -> 6.25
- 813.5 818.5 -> 6.42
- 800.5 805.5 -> 6.54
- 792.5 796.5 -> 7.29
